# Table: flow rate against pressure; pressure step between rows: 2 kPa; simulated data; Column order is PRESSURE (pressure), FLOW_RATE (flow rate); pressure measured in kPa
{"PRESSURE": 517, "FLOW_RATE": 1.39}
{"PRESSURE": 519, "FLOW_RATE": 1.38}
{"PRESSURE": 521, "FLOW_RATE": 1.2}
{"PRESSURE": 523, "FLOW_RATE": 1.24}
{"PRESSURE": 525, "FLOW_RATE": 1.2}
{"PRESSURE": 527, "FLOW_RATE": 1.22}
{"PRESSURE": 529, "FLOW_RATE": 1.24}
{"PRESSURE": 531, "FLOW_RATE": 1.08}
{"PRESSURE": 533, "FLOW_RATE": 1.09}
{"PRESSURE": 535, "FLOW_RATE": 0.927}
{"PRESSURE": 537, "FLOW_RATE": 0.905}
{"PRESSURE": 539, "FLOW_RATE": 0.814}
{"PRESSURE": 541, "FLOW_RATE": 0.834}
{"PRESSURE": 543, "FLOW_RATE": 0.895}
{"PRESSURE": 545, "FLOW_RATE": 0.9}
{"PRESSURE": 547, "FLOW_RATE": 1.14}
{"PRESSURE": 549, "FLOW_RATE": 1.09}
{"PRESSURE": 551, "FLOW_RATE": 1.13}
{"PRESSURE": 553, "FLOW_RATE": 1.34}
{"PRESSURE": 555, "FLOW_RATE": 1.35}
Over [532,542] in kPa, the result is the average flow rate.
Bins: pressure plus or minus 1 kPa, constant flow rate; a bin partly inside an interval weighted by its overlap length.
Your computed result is 0.914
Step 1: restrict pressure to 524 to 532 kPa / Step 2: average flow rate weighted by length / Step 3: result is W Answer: 1.19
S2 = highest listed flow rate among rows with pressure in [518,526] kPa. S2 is 1.38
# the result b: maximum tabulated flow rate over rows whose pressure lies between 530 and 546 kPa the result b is 1.09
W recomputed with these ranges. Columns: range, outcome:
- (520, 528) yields 1.21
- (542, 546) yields 0.897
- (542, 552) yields 1.03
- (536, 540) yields 0.859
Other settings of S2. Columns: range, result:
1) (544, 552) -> 1.14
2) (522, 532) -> 1.24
